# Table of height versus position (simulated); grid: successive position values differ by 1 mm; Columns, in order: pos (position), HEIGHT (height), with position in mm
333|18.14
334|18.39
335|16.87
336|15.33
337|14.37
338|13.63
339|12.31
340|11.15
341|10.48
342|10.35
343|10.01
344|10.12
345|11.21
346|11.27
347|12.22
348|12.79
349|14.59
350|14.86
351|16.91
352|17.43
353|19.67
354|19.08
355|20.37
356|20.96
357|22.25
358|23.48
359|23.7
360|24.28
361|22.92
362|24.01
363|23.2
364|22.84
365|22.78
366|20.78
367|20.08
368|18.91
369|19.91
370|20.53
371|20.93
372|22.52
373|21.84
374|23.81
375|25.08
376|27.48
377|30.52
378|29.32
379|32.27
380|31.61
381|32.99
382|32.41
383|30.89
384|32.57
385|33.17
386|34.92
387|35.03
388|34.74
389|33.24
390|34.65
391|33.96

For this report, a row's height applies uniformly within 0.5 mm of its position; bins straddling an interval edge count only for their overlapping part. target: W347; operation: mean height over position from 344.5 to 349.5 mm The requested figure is 12.4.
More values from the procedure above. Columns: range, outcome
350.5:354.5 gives 18.3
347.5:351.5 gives 14.8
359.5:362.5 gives 23.7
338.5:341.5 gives 11.3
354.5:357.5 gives 21.2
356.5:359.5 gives 23.1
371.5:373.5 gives 22.2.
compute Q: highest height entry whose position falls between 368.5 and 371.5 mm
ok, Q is 20.93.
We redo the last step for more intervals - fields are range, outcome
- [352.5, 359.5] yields 23.7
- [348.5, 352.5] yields 17.43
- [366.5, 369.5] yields 20.08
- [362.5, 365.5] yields 23.2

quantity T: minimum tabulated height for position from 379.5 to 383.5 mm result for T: 30.89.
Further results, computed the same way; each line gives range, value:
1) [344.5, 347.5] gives 11.21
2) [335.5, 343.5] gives 10.01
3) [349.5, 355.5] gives 14.86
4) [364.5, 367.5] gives 20.08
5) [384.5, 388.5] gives 33.17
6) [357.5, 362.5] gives 22.92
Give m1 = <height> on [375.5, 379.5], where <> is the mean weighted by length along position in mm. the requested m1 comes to 29.9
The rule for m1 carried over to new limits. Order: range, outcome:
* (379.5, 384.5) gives 32.1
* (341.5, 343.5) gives 10.2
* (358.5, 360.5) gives 24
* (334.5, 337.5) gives 15.5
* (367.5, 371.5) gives 20.1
